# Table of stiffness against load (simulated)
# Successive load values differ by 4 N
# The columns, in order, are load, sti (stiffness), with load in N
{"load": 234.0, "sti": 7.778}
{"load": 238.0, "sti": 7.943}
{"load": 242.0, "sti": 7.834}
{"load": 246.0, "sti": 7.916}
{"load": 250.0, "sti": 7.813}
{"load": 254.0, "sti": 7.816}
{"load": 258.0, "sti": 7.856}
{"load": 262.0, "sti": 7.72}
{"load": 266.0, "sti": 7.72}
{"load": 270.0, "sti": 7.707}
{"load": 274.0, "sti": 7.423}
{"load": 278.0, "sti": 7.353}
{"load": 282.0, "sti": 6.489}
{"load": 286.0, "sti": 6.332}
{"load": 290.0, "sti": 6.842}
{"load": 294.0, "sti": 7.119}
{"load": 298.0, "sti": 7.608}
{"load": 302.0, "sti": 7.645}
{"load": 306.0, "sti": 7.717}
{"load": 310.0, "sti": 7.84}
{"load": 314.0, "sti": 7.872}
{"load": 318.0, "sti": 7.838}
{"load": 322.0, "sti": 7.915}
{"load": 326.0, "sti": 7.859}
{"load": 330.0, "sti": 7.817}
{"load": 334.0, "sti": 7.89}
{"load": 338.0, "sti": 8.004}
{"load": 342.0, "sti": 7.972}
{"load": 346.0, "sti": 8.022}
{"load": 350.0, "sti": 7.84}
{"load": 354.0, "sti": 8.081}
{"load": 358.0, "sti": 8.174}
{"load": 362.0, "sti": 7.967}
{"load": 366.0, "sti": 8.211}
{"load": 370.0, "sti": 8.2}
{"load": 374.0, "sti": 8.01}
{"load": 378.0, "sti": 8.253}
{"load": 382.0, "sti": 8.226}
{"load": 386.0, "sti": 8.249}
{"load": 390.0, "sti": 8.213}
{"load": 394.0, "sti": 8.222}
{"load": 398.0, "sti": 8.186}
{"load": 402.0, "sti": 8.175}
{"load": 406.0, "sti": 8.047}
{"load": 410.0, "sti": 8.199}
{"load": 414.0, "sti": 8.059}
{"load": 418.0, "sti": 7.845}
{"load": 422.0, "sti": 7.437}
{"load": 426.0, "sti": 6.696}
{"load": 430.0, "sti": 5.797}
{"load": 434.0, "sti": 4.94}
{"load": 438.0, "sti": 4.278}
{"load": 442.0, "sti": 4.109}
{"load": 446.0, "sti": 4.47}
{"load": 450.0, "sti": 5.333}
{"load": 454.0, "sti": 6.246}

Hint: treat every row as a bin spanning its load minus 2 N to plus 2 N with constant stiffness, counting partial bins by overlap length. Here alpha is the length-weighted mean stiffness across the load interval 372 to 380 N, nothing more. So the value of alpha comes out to 8.13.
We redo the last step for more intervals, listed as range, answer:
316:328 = 7.87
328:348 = 7.94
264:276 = 7.62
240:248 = 7.88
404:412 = 8.12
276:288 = 6.72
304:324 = 7.84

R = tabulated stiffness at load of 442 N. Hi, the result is 4.109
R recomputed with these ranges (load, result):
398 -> 8.186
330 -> 7.817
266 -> 7.72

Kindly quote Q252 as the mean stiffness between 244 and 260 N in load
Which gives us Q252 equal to 7.85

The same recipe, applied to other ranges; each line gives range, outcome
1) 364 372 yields 8.21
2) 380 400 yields 8.22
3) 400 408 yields 8.11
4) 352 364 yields 8.07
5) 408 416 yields 8.13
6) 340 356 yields 7.98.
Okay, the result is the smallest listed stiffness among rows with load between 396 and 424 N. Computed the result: 7.437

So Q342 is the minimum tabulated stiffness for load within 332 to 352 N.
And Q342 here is 7.84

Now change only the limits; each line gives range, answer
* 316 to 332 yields 7.817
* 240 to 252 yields 7.813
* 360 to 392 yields 7.967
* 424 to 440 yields 4.278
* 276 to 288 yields 6.332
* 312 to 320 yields 7.838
